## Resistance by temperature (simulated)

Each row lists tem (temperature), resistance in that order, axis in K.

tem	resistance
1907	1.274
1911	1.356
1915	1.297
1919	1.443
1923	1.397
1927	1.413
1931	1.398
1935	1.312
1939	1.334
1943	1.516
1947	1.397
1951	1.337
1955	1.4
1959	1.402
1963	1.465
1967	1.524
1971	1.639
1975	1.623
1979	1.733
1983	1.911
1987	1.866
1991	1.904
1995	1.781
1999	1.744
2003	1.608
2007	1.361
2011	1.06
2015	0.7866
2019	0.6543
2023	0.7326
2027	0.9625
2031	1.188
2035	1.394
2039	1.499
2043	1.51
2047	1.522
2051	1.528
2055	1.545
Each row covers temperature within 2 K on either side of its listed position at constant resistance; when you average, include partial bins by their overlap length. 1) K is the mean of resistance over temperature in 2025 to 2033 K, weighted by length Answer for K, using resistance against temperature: 1.08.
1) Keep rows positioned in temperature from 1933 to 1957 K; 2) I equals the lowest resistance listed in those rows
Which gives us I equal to 1.312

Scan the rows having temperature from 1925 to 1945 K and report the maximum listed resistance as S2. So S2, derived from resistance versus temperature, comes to 1.516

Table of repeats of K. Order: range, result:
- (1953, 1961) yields 1.4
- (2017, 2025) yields 0.693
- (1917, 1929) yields 1.42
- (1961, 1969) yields 1.49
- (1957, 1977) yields 1.53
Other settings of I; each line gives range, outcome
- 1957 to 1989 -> 1.402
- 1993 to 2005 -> 1.608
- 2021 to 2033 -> 0.7326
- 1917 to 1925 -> 1.397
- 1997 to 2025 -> 0.6543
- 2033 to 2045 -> 1.394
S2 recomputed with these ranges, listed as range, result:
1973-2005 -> 1.911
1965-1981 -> 1.733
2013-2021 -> 0.7866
